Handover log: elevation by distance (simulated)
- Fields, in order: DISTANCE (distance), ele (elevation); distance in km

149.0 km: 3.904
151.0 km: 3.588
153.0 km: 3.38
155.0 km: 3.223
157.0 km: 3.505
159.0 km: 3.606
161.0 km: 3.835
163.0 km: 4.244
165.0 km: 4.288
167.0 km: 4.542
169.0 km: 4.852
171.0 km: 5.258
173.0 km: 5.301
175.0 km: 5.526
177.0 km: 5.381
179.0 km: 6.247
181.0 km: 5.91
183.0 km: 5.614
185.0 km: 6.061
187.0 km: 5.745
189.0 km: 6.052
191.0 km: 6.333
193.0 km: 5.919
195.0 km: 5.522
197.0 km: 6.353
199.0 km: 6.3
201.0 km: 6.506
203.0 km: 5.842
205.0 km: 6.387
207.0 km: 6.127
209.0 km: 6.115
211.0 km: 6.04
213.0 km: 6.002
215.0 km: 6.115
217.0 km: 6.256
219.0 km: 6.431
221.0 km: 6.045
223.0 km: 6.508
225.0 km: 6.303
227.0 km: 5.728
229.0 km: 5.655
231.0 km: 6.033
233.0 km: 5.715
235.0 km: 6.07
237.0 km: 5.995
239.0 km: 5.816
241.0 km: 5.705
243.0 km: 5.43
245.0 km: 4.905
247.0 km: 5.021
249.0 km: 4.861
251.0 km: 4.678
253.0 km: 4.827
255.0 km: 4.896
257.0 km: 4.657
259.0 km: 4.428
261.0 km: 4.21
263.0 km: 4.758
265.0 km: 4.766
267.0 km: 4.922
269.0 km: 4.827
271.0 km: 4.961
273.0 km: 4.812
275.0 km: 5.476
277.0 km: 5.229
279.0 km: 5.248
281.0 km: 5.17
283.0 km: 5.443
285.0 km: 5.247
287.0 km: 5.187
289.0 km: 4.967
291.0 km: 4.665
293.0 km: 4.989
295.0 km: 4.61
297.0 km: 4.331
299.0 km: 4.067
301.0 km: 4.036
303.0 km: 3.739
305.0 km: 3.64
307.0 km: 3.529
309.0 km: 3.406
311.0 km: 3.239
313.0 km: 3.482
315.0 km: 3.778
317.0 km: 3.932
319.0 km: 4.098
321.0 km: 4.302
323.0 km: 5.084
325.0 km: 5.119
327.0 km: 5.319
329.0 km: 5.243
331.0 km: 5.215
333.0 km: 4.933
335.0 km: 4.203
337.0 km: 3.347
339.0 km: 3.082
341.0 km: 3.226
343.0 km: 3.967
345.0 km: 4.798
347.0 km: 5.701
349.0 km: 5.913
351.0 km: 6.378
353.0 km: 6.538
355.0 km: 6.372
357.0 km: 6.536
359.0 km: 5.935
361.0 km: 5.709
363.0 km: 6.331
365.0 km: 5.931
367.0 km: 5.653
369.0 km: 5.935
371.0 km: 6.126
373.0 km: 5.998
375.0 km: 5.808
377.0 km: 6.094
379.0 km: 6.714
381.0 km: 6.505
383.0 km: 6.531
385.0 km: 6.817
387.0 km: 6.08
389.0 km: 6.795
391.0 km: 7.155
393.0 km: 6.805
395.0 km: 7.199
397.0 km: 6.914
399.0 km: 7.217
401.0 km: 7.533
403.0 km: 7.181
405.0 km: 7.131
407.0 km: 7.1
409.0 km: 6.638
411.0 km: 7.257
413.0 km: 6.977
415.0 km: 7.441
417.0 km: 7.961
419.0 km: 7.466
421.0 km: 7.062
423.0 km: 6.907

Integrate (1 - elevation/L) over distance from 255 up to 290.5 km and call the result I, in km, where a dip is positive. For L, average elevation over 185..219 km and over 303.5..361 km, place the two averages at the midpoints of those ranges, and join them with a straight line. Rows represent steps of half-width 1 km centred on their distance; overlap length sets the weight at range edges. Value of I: 2.4 km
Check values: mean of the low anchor 6.11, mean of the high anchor 4.66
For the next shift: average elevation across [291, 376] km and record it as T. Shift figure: 4.84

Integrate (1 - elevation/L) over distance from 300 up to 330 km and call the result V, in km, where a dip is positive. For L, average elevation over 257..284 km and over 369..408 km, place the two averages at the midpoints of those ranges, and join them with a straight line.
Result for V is 7.9 km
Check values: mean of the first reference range 4.93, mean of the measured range 4.13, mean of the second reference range 6.7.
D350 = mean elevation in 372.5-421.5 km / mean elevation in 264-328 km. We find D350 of 1.5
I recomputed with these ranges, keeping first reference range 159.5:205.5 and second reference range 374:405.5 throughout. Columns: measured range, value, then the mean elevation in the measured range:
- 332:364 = 6.61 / 5.19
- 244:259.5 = 3.01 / 4.8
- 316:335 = 4.81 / 4.77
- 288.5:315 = 9.41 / 4.03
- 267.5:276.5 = 1.55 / 5.03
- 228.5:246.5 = 0.55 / 5.69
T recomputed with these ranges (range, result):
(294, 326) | 4.02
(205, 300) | 5.34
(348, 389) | 6.21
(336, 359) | 5.12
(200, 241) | 6.08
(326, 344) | 4.28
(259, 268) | 4.64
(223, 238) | 5.97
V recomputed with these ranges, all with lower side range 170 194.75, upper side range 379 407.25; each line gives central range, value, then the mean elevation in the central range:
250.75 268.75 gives 4.37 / 4.69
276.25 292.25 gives 2.99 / 5.14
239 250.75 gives 1.74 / 5.21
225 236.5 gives 0.28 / 5.89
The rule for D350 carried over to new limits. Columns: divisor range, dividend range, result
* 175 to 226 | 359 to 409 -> 1.08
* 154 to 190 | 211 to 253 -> 1.16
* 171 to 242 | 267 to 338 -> 0.76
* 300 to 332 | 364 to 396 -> 1.52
